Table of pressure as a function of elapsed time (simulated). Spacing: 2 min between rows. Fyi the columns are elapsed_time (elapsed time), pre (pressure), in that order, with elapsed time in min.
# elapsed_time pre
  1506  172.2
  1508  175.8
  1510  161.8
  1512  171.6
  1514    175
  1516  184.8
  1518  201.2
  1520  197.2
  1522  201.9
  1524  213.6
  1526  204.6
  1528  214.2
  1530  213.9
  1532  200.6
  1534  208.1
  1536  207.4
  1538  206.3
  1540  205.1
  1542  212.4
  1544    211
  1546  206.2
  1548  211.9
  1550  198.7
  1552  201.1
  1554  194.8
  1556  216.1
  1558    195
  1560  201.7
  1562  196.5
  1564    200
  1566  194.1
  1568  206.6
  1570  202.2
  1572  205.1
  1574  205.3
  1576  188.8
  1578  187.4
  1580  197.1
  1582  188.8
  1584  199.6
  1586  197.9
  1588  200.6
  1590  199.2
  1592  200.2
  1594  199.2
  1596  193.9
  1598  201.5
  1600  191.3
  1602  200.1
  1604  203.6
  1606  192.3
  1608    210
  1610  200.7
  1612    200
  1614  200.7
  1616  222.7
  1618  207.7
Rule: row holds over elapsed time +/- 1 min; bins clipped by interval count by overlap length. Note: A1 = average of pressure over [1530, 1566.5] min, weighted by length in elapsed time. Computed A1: 204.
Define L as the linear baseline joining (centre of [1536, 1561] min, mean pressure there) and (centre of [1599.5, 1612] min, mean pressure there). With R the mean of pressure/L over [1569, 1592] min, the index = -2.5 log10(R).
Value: 0.026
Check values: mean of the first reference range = 205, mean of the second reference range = 200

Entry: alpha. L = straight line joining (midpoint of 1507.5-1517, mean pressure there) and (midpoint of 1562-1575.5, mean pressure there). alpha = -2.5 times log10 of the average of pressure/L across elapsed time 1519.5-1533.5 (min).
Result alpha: -0.15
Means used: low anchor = 174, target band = 207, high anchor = 201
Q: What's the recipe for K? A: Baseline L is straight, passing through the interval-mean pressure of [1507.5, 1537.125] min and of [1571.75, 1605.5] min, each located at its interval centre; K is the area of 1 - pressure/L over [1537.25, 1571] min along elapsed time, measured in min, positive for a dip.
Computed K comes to -1.2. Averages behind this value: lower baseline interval 196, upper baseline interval 197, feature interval 203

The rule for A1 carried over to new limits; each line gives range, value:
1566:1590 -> 198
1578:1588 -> 195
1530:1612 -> 201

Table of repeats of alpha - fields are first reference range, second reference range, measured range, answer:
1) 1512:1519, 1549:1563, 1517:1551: -0.081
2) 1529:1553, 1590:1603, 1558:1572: 0.015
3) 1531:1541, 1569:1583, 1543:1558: -0.015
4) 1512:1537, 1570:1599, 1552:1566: -0.007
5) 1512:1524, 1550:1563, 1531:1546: -0.056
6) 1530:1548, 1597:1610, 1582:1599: 0.017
